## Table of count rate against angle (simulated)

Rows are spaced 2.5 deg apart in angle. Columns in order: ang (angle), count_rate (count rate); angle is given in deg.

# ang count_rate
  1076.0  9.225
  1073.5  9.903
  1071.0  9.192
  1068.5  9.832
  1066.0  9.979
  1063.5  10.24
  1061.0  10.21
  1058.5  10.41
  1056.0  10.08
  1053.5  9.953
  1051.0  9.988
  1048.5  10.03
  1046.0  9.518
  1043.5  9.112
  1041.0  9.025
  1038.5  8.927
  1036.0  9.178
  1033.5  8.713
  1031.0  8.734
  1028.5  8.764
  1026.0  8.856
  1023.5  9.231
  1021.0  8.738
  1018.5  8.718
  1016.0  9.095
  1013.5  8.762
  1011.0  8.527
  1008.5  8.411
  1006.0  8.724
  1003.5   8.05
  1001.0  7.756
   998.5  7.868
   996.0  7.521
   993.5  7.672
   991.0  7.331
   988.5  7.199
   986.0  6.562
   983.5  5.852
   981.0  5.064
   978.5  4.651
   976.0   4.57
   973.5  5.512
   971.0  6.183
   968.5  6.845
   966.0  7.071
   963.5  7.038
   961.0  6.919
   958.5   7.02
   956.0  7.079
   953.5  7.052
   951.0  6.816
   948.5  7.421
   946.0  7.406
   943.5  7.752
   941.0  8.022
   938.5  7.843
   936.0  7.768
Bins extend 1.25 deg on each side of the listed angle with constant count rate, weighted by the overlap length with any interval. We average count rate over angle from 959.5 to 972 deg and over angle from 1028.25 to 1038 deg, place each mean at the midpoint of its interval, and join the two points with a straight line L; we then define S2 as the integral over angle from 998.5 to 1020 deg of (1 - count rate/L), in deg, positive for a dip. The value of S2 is -0.86 deg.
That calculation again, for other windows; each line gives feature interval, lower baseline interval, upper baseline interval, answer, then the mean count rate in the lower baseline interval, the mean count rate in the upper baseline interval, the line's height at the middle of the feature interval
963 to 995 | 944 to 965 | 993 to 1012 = 5.6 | 7.12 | 8.08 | 7.61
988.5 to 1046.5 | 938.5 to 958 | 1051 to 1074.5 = 2.8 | 7.38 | 9.98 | 8.95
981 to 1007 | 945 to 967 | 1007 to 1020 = 2.7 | 7.09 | 8.7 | 8.16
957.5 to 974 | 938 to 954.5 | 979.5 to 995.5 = 0.9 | 7.46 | 6.63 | 7.07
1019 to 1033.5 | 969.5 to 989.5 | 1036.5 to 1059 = -0.8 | 5.69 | 9.63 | 8.39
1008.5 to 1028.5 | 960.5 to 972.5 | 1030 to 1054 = -0.7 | 6.78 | 9.3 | 8.52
